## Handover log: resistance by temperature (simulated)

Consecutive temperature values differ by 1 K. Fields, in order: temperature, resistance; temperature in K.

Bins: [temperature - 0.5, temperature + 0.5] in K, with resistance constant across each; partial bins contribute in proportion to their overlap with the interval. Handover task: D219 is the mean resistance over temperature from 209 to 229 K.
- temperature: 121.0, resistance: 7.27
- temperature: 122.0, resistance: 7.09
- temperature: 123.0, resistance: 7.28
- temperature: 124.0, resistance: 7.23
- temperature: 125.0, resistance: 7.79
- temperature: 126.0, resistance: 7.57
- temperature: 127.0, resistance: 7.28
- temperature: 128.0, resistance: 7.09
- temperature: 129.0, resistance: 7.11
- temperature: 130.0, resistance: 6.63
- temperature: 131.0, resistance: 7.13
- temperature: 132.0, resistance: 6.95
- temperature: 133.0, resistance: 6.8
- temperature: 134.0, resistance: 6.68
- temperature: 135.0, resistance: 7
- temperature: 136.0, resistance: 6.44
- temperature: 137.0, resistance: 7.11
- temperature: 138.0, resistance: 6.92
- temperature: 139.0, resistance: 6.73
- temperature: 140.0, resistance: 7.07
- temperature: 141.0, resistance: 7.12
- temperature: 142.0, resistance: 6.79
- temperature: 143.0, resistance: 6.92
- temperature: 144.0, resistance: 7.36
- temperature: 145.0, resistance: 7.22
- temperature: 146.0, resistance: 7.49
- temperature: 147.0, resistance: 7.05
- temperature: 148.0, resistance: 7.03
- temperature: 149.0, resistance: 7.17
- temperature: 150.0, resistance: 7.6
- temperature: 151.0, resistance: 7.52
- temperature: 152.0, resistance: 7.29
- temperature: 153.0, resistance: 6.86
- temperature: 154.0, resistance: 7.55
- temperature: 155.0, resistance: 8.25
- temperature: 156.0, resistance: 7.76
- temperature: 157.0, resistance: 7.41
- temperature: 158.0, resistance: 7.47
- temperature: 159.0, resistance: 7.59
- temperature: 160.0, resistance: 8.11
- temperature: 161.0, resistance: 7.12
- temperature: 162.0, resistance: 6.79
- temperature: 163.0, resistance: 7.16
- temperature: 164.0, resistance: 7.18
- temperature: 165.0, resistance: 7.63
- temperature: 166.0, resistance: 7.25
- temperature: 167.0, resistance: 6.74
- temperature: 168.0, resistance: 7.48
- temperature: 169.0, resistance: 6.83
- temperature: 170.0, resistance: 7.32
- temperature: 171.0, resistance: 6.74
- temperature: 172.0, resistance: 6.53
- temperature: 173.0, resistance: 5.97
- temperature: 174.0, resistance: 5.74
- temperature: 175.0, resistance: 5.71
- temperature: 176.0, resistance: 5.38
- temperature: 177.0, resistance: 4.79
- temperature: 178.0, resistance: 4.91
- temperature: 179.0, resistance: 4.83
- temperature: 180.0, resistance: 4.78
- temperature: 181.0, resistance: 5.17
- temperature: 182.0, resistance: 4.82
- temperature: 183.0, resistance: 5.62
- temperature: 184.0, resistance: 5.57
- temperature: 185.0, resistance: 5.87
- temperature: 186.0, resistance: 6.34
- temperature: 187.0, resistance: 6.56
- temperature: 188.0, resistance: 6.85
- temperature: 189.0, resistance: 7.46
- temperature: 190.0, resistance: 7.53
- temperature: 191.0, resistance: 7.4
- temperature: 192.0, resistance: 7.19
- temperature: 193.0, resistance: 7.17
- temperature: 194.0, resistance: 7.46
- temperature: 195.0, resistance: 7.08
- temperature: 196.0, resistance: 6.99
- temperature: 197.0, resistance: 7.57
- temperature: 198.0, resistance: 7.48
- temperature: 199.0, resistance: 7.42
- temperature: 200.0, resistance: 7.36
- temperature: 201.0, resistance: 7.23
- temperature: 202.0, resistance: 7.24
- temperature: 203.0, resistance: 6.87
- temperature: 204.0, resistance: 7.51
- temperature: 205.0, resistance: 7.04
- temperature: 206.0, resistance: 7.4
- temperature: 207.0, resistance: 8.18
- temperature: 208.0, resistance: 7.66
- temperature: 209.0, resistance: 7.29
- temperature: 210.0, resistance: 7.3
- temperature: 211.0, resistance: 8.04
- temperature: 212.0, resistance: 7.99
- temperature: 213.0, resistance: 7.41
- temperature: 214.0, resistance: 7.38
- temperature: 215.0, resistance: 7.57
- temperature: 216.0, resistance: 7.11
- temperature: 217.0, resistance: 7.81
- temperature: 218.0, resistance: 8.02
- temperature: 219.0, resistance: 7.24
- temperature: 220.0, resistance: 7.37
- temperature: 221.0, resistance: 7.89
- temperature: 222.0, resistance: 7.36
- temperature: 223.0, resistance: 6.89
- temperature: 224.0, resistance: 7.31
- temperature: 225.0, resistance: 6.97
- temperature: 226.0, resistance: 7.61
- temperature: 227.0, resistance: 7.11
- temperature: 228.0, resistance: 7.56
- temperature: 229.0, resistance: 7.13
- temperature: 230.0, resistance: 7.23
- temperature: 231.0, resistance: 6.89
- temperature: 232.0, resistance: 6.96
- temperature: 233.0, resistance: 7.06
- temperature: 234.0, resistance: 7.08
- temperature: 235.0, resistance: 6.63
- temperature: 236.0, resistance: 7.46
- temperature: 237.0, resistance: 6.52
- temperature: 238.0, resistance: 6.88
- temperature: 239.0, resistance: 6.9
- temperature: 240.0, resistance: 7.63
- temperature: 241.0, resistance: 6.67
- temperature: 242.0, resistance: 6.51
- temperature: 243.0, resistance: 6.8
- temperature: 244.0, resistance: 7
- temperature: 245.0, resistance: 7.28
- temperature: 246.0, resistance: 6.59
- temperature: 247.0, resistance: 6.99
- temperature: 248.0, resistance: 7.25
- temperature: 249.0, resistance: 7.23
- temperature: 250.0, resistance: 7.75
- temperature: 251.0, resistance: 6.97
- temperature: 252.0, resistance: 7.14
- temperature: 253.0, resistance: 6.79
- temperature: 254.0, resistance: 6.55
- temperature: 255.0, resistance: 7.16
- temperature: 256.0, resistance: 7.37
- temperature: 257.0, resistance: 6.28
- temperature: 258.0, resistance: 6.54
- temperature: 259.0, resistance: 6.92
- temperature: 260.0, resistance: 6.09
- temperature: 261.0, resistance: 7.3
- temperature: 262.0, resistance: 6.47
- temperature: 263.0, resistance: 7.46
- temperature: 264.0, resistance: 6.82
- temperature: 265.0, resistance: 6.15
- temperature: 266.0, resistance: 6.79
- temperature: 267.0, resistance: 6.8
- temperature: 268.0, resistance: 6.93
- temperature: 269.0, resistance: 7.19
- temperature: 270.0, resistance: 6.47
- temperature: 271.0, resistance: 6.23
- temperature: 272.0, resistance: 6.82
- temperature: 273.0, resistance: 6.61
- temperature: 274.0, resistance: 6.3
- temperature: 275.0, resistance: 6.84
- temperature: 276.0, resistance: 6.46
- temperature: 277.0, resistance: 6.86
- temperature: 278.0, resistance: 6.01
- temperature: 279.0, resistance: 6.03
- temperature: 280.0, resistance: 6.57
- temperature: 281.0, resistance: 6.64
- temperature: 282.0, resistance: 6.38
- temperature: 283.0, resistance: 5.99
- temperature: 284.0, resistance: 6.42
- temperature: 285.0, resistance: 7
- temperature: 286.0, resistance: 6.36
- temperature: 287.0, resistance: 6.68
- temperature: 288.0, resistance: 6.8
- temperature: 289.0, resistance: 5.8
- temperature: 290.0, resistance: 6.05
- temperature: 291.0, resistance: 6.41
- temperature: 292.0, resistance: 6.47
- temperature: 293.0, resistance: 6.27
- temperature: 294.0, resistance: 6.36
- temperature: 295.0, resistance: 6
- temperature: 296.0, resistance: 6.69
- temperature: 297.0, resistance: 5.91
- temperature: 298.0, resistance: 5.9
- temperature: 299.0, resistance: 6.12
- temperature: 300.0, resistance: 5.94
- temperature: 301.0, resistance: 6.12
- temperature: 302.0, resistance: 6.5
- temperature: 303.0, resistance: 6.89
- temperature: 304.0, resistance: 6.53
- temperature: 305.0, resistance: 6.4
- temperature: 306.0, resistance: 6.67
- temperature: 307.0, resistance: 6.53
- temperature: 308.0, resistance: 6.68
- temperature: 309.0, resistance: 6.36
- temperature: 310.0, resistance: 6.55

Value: 7.46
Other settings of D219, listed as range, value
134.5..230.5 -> 7.01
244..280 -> 6.78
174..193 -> 5.96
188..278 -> 7.11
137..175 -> 7.14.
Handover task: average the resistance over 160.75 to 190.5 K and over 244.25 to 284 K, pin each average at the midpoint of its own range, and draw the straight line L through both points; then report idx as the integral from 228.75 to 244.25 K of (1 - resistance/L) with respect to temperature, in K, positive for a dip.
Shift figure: -0.8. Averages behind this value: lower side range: 6.28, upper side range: 6.74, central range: 6.96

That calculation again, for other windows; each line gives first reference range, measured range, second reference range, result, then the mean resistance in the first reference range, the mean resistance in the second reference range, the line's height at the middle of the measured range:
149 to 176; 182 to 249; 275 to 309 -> -3.3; 7.11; 6.38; 6.81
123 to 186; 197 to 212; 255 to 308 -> -1.7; 6.79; 6.51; 6.68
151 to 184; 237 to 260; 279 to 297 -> -1.7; 6.59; 6.38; 6.45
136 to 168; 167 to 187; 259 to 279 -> 3.6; 7.26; 6.65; 7.13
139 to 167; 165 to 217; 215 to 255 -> 3.2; 7.3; 7.14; 7.23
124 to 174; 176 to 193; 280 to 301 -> 2.3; 7.14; 6.31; 6.93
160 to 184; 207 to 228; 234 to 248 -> -2.5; 6.22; 6.93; 6.69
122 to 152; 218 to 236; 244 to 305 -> -1.2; 7.11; 6.61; 6.78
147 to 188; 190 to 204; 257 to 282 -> -1.4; 6.62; 6.63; 6.62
